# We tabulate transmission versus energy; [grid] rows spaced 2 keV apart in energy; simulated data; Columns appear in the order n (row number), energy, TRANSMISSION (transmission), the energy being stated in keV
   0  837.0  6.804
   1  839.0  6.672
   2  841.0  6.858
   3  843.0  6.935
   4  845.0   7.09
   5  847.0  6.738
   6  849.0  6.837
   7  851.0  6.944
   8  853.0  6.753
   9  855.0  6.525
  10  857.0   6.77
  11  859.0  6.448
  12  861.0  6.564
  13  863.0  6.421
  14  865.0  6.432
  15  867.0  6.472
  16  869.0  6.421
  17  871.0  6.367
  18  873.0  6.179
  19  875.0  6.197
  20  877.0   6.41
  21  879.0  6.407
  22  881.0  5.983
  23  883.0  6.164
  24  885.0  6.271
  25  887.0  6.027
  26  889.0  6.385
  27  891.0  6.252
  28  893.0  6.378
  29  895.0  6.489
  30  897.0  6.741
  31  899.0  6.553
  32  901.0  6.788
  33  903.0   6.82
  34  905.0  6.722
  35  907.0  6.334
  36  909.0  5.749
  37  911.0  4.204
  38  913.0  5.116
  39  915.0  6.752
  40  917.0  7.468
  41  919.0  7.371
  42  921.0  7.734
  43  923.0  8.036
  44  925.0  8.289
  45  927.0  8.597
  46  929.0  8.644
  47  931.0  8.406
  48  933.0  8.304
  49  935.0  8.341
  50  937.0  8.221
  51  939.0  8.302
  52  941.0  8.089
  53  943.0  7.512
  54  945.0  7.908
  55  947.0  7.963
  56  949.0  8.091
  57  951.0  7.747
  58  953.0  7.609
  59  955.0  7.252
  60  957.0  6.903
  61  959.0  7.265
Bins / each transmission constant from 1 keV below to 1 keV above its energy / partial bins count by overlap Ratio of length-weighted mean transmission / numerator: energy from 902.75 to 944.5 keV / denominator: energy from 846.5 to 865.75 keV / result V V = 1.11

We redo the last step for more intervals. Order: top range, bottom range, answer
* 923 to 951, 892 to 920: 1.28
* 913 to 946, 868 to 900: 1.25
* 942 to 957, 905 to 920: 1.24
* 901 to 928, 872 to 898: 1.09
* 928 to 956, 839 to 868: 1.20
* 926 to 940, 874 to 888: 1.35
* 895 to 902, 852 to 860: 1.01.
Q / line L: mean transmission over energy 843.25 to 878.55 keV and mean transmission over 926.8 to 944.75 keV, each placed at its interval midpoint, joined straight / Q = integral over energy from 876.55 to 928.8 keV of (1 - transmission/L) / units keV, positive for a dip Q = 6.0 keV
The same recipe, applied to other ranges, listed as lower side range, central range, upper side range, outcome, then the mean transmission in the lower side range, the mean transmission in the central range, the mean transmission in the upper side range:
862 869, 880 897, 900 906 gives 1.0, 6.44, 6.27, 6.78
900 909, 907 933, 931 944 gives 0.5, 6.56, 7.21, 8.15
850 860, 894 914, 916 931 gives 3.9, 6.69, 6.15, 8.05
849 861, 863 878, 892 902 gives 0.7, 6.69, 6.36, 6.59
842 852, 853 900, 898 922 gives 2.2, 6.91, 6.39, 6.47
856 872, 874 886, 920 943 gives 1.1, 6.49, 6.24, 8.24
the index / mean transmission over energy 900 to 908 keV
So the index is 6.67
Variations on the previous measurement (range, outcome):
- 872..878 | 6.26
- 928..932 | 8.53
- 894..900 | 6.59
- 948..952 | 7.92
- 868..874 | 6.32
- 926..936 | 8.46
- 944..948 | 7.94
